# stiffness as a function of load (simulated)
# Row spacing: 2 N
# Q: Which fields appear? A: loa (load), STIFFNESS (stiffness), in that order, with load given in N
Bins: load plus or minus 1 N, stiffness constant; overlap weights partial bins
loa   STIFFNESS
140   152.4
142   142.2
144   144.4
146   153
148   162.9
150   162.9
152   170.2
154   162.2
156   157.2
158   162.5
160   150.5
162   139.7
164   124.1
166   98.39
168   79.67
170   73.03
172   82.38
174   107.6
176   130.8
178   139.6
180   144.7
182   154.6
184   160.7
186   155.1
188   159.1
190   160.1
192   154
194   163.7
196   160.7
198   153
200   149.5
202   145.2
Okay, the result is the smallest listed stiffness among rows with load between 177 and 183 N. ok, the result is 139.6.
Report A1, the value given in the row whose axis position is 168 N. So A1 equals 79.67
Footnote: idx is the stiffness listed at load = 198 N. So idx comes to 153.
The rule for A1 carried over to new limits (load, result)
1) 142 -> 142.2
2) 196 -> 160.7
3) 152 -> 170.2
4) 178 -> 139.6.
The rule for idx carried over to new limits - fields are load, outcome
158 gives 162.5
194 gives 163.7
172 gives 82.38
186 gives 155.1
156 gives 157.2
